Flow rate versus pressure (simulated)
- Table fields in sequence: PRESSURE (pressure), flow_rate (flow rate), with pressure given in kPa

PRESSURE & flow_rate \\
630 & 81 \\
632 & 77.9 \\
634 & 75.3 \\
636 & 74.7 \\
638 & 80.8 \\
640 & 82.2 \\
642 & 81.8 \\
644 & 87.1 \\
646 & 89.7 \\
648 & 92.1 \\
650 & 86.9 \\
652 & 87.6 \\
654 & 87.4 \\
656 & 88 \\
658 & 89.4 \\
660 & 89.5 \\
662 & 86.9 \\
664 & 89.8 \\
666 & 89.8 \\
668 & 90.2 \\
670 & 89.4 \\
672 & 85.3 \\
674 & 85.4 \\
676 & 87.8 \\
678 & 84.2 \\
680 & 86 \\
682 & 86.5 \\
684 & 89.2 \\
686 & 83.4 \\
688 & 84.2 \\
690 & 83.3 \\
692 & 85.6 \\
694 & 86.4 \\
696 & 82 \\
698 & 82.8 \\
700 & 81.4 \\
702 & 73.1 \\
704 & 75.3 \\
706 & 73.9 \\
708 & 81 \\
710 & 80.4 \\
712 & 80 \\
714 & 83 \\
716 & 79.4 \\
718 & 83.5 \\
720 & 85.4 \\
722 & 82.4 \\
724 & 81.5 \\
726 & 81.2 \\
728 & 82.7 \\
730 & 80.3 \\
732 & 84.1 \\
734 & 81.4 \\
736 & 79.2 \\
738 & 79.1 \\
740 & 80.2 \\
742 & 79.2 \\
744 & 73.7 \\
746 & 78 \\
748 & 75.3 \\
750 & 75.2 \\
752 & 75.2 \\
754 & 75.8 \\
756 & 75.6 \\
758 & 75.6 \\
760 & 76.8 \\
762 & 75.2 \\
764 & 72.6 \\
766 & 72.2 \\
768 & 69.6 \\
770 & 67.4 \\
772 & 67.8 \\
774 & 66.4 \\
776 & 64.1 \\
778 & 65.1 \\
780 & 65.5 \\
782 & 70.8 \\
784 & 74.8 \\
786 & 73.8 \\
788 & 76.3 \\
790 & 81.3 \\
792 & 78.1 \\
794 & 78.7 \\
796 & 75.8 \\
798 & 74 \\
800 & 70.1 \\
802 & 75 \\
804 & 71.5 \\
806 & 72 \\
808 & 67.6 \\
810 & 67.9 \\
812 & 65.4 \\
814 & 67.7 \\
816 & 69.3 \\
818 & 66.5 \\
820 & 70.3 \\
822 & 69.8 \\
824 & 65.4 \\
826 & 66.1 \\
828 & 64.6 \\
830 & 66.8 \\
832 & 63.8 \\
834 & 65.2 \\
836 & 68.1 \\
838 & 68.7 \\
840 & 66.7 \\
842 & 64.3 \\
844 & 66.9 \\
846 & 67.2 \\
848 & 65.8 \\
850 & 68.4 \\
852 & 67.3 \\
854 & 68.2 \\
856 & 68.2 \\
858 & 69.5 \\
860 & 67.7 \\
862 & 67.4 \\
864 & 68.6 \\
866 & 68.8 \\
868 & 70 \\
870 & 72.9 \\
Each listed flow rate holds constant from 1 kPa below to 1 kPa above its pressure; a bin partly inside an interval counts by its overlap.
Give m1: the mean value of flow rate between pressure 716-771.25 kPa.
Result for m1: 77.7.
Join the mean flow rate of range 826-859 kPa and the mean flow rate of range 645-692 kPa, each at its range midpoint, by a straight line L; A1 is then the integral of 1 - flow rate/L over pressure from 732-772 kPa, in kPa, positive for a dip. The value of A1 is 1.0 kPa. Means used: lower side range 87.4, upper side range 66.8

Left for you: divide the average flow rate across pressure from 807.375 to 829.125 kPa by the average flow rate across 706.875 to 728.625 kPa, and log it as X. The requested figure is 0.82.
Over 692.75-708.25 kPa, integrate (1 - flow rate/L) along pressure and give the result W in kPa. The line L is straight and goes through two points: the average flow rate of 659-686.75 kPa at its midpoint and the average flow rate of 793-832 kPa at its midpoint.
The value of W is 0.81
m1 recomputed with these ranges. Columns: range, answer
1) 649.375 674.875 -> 88.2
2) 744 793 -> 72.9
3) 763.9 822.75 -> 70.9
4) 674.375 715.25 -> 82.5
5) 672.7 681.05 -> 85.8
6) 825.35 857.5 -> 66.7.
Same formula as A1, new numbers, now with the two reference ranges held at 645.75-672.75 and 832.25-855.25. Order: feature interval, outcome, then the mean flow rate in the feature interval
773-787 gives 1.1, 68.6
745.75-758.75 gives 0.3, 75.7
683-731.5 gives 0.7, 81.7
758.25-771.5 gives 0.7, 72.3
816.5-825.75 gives 0.2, 67.9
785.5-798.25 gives -0.7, 77.1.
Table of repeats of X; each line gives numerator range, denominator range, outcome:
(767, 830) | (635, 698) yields 0.82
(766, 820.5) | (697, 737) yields 0.88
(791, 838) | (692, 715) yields 0.87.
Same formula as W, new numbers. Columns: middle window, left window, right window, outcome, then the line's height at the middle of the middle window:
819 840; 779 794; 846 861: 1.0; 70.3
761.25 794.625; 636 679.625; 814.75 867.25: 1.1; 74.1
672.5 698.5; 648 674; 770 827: 0.0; 85.2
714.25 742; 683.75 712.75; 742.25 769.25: -1.3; 77.9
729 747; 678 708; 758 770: -0.7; 76.4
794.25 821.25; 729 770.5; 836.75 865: 0.3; 71.3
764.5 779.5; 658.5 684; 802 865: 1.5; 75.2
